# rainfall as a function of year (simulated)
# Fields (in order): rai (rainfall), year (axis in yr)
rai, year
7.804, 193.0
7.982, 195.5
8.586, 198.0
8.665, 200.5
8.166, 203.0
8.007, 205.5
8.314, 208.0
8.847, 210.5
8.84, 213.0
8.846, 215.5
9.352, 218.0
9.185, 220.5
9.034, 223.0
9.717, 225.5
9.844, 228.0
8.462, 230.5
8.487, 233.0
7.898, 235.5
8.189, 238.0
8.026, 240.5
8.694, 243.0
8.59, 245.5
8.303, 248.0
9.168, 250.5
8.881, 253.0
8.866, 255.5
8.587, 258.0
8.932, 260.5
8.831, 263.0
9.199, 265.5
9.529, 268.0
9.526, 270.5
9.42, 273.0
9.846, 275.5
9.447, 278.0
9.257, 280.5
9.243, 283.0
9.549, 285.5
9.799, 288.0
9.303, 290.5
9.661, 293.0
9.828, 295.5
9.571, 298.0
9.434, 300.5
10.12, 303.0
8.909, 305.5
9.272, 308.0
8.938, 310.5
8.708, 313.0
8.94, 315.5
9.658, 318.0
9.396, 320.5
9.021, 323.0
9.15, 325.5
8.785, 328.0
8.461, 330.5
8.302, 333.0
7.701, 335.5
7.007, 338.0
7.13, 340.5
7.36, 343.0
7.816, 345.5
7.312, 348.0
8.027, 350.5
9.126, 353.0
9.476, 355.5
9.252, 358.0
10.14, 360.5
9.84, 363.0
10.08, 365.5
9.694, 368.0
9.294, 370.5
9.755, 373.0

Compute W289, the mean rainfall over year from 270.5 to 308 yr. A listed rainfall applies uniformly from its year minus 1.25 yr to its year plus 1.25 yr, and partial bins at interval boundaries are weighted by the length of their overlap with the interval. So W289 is 9.52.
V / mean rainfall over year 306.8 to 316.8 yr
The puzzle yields 8.97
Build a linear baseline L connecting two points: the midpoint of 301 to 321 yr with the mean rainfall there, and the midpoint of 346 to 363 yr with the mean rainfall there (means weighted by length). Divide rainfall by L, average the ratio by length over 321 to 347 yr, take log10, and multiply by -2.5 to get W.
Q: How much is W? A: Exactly 0.12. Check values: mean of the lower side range 9.24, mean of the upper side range 8.91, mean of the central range 8.1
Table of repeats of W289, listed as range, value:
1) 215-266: 8.81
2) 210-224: 9.03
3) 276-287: 9.42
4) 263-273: 9.34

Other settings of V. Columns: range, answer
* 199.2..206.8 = 8.28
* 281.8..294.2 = 9.51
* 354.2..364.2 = 9.67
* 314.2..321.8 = 9.33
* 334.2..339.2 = 7.37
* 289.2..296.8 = 9.6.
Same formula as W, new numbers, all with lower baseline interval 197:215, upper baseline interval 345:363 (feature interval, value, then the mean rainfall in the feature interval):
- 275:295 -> -0.10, 9.51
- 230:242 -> 0.05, 8.21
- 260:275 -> -0.08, 9.29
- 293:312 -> -0.09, 9.44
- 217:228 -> -0.10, 9.38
